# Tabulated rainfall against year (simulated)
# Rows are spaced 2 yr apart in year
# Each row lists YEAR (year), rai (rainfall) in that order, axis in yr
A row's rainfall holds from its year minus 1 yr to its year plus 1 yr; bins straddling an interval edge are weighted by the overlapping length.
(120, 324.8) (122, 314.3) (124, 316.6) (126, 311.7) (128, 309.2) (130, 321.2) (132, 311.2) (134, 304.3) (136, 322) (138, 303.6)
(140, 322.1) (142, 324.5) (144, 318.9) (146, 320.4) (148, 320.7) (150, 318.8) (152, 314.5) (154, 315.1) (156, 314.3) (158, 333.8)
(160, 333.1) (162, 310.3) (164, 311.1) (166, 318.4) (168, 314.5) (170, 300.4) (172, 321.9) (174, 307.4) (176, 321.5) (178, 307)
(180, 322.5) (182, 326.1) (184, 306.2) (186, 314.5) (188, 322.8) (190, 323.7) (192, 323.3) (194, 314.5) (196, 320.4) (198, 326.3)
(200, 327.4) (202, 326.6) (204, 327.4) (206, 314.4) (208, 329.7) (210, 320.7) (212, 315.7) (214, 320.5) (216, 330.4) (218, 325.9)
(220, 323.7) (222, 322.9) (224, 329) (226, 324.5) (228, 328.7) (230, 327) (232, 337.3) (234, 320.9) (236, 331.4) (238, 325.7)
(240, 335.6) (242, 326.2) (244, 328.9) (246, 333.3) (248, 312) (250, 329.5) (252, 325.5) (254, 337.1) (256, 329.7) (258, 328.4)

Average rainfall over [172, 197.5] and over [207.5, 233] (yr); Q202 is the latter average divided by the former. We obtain 1.0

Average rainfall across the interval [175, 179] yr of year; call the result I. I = 314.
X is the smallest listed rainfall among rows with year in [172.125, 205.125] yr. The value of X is 306.2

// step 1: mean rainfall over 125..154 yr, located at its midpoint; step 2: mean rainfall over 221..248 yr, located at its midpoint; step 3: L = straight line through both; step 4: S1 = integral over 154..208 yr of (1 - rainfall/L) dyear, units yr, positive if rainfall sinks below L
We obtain 0.4 yr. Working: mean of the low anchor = 316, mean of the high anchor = 328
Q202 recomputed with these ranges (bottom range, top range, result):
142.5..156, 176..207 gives 1.01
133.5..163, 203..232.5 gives 1.02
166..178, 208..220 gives 1.03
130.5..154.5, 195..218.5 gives 1.02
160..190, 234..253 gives 1.04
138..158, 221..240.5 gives 1.03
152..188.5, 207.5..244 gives 1.03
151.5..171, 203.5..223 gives 1.02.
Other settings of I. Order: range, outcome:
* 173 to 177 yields 314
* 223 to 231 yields 327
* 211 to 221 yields 323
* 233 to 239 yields 326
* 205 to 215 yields 320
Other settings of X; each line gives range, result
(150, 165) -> 310.3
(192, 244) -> 314.4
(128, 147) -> 303.6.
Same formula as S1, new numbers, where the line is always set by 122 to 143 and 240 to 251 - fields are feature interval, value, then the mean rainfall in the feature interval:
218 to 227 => -0.02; 325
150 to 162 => -0.14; 321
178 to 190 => 0.09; 318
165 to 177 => 0.18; 314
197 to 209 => -0.11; 325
